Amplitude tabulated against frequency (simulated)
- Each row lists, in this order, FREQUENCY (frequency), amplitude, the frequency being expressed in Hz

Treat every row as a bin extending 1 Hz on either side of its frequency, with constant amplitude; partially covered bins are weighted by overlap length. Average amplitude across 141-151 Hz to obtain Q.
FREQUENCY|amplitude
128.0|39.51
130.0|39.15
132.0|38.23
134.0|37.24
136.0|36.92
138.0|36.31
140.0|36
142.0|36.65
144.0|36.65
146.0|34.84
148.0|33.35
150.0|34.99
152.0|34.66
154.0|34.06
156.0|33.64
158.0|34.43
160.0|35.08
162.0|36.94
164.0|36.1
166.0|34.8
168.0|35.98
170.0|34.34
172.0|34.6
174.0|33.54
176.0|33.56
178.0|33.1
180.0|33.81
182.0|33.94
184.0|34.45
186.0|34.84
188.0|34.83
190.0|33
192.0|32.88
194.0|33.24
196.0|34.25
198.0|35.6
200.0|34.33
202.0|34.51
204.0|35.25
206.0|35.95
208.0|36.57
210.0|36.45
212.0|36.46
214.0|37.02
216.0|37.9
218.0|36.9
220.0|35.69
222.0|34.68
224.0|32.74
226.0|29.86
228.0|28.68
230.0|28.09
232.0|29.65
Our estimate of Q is 35.3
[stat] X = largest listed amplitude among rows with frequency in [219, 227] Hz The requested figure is 35.69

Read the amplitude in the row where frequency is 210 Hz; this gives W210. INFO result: 36.45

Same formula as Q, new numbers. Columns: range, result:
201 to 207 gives 35.2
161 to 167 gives 35.9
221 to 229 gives 31.5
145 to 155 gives 34.4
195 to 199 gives 34.9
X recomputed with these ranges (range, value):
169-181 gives 34.6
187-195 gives 34.83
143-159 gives 36.65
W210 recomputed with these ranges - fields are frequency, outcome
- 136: 36.92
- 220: 35.69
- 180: 33.81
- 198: 35.6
